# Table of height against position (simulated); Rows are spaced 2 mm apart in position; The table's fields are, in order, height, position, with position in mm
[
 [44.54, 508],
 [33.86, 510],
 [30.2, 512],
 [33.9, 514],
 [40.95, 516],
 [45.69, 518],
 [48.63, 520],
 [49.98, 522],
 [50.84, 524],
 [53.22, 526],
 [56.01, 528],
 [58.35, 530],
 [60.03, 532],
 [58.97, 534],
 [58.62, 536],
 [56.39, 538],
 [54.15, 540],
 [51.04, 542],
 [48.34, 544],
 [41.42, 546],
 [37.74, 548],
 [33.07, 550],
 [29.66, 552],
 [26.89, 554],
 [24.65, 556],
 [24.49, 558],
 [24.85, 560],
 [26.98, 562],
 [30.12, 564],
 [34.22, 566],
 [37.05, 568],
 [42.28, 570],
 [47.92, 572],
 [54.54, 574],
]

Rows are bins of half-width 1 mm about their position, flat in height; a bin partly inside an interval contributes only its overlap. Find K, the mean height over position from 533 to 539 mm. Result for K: 58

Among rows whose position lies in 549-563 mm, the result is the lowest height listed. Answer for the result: 24.49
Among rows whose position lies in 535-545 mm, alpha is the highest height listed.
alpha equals 58.62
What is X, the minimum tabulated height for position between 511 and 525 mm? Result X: 30.2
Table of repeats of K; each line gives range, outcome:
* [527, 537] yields 58.4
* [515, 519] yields 43.3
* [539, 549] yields 46.5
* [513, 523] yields 43.8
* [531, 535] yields 59.5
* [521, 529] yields 52.5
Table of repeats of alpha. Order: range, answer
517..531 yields 58.35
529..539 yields 60.03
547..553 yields 37.74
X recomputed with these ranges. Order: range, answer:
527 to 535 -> 56.01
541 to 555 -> 26.89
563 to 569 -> 30.12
